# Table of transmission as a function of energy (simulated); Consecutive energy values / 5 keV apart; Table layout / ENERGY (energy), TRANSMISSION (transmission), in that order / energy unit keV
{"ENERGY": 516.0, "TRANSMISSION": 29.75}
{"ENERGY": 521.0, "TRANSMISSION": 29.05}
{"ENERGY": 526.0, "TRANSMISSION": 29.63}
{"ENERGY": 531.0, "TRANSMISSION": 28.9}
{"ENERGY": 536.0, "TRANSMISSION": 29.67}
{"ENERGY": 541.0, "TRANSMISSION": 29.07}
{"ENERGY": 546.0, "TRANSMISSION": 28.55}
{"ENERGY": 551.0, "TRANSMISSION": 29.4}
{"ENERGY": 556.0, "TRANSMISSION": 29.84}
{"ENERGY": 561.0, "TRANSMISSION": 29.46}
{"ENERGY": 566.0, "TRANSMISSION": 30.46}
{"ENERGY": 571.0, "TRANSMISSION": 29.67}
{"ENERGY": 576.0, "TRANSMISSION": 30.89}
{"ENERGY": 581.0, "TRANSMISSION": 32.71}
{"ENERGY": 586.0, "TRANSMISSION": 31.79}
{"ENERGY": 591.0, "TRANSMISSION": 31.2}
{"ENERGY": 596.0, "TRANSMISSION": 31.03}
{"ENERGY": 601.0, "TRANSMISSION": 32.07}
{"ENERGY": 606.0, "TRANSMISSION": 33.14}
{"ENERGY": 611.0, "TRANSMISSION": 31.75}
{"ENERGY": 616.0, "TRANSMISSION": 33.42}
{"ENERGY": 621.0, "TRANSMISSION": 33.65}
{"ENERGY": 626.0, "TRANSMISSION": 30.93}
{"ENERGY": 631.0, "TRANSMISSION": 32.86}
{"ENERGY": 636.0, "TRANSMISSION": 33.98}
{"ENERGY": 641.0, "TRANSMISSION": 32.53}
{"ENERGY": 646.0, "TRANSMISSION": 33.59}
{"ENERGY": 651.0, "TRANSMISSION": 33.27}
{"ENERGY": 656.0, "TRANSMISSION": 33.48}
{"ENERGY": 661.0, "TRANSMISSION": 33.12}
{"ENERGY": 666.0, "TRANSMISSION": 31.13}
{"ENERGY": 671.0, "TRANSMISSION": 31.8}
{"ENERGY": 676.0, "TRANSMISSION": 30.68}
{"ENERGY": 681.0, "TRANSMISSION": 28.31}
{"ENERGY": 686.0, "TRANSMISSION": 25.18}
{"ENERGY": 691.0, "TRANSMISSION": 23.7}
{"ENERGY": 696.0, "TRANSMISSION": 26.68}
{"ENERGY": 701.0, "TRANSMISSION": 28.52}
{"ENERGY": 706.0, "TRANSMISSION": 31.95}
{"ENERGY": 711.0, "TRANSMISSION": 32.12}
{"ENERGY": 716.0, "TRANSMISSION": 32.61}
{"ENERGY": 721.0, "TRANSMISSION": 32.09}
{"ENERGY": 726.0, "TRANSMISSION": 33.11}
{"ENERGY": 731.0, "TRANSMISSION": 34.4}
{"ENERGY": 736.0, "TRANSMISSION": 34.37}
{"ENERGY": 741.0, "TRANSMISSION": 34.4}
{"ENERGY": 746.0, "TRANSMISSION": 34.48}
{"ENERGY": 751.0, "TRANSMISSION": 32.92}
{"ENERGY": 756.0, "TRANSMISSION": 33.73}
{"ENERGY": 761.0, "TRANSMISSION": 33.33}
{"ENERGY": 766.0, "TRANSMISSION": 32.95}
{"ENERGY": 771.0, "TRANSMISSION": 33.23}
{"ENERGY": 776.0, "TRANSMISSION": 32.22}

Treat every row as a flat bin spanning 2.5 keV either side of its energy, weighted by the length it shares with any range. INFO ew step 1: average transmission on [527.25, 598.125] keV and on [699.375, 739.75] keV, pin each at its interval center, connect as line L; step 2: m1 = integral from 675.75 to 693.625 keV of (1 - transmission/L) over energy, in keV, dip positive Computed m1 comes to 3.1 keV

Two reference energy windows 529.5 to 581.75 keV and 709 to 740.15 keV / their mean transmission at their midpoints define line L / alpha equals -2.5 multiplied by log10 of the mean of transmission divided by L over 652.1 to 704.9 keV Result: 0.099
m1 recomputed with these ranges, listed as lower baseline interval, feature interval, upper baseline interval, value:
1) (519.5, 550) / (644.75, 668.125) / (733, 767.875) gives -0.9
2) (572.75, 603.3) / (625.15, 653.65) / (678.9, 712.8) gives -3.0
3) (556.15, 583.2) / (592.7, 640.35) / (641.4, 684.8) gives -2.1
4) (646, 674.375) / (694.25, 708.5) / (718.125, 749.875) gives 1.7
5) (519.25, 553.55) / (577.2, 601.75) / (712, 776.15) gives -1.2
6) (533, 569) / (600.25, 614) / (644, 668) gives -0.5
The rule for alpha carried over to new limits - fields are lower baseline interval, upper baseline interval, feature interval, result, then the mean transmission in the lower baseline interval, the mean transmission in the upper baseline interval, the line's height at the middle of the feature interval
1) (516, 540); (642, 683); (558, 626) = -0.034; 29.3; 32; 30.6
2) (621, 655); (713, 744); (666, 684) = 0.100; 32.9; 33.5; 33.2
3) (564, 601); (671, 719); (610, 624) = -0.084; 31.2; 29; 30.5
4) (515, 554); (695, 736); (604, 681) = -0.059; 29.2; 31.8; 30.8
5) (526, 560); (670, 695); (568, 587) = -0.085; 29.3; 27.6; 28.9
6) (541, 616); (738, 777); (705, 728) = 0.016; 30.9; 33.5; 32.9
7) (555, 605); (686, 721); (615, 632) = -0.078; 31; 29.2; 30.4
